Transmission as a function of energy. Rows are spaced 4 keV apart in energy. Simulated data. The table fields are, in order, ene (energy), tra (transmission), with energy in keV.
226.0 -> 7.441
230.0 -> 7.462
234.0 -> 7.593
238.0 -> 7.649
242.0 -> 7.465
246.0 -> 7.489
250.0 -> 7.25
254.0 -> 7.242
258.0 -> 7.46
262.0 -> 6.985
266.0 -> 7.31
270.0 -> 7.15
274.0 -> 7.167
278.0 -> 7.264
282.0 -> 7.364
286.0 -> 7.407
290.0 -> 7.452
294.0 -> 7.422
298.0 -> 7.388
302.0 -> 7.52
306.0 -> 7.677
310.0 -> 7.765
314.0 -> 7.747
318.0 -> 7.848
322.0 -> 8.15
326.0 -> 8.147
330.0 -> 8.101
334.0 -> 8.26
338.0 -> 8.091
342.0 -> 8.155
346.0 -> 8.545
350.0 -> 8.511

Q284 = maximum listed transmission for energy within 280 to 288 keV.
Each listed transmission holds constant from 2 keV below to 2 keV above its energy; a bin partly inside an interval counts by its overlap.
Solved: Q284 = 7.407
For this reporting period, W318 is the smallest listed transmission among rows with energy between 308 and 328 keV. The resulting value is 7.747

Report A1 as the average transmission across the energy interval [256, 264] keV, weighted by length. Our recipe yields 7.22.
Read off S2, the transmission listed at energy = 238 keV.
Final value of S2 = 7.649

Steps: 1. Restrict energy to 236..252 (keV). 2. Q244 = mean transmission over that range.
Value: 7.46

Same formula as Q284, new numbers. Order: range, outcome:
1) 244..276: 7.489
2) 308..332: 8.15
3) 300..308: 7.677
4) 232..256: 7.649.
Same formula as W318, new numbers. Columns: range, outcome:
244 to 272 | 6.985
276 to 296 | 7.264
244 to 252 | 7.25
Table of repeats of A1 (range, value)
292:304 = 7.44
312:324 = 7.91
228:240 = 7.57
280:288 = 7.39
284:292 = 7.43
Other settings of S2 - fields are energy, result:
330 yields 8.101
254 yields 7.242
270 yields 7.15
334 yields 8.26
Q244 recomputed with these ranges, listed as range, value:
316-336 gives 8.1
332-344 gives 8.17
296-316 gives 7.62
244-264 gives 7.29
